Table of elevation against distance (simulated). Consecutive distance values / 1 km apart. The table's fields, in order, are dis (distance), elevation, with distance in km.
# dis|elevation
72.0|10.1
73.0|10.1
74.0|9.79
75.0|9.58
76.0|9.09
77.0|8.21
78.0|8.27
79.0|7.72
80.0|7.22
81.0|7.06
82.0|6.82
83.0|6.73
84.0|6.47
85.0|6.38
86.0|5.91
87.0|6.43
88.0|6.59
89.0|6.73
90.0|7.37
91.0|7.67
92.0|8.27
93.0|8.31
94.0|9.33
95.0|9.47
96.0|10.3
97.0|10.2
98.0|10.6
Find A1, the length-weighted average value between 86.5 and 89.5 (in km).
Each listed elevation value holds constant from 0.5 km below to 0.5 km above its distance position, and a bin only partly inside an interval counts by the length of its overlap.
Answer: 6.58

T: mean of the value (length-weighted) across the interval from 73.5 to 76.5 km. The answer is 9.49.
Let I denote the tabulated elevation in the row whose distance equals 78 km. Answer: 8.27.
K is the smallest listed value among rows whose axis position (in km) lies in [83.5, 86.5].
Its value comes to 5.91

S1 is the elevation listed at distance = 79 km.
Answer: 7.72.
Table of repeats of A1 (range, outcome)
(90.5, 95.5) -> 8.61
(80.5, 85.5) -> 6.69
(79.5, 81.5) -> 7.14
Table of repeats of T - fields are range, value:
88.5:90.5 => 7.05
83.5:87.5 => 6.3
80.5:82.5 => 6.94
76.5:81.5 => 7.7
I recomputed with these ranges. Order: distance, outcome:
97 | 10.2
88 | 6.59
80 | 7.22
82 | 6.82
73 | 10.1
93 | 8.31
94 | 9.33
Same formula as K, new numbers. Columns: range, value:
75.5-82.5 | 6.82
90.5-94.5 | 7.67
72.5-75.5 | 9.58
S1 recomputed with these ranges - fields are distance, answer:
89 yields 6.73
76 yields 9.09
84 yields 6.47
